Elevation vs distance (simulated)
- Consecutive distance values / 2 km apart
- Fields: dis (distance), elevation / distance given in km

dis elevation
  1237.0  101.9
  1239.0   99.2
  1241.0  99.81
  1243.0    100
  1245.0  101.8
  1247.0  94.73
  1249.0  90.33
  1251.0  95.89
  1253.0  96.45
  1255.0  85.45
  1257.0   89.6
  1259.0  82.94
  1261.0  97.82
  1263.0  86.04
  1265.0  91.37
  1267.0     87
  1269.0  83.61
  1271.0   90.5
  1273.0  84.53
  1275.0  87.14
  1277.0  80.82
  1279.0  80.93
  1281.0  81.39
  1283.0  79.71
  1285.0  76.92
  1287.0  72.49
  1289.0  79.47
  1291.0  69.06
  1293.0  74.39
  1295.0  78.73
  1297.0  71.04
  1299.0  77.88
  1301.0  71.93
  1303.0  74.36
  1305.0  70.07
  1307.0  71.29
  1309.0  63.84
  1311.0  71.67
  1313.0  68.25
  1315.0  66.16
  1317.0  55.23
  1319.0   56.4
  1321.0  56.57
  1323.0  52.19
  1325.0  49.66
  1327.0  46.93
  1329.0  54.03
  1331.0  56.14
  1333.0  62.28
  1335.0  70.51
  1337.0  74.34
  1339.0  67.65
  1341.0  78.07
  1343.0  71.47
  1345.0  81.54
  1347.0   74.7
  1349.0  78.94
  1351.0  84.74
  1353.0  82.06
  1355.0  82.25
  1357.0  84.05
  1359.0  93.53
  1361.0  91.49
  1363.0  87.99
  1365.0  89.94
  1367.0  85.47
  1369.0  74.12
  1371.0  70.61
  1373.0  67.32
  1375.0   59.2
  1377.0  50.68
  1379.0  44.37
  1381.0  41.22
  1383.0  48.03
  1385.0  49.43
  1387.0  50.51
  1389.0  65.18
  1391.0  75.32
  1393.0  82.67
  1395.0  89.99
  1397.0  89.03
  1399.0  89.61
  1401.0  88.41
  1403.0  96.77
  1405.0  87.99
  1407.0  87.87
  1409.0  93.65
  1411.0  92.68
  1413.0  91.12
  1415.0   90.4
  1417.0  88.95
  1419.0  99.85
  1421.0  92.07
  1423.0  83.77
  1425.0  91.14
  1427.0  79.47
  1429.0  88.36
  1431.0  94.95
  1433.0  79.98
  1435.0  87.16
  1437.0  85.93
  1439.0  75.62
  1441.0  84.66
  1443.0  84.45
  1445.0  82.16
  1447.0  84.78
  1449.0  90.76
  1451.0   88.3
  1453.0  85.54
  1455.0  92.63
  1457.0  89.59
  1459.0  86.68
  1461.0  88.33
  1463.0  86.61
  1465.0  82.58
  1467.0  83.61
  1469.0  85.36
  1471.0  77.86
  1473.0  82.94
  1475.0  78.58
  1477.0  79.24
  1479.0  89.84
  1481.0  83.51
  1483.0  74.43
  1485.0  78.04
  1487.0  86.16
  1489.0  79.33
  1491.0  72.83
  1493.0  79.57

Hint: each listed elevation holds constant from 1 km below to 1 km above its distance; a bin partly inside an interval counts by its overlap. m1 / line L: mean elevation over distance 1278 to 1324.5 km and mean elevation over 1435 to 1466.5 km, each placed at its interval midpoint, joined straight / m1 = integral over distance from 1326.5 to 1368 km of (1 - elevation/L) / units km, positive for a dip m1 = -0.7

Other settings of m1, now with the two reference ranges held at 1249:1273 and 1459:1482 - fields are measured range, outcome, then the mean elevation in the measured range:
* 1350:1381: 4.0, 75.4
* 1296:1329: 9.2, 63.7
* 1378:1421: 3.5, 78.6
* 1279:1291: 1.5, 77.5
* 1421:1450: -0.3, 85.5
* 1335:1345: 1.6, 73.5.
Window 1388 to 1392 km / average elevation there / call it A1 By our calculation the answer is 70.2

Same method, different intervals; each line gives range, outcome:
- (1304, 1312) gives 69.2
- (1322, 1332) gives 51.8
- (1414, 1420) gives 93.1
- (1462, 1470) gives 84.5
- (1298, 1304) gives 74.7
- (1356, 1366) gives 89.4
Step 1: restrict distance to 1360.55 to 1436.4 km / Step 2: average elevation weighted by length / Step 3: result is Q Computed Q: 79.3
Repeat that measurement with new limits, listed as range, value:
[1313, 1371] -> 71.7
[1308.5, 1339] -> 60.5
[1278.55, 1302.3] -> 76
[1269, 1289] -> 81.6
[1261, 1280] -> 86.4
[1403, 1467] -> 87.8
